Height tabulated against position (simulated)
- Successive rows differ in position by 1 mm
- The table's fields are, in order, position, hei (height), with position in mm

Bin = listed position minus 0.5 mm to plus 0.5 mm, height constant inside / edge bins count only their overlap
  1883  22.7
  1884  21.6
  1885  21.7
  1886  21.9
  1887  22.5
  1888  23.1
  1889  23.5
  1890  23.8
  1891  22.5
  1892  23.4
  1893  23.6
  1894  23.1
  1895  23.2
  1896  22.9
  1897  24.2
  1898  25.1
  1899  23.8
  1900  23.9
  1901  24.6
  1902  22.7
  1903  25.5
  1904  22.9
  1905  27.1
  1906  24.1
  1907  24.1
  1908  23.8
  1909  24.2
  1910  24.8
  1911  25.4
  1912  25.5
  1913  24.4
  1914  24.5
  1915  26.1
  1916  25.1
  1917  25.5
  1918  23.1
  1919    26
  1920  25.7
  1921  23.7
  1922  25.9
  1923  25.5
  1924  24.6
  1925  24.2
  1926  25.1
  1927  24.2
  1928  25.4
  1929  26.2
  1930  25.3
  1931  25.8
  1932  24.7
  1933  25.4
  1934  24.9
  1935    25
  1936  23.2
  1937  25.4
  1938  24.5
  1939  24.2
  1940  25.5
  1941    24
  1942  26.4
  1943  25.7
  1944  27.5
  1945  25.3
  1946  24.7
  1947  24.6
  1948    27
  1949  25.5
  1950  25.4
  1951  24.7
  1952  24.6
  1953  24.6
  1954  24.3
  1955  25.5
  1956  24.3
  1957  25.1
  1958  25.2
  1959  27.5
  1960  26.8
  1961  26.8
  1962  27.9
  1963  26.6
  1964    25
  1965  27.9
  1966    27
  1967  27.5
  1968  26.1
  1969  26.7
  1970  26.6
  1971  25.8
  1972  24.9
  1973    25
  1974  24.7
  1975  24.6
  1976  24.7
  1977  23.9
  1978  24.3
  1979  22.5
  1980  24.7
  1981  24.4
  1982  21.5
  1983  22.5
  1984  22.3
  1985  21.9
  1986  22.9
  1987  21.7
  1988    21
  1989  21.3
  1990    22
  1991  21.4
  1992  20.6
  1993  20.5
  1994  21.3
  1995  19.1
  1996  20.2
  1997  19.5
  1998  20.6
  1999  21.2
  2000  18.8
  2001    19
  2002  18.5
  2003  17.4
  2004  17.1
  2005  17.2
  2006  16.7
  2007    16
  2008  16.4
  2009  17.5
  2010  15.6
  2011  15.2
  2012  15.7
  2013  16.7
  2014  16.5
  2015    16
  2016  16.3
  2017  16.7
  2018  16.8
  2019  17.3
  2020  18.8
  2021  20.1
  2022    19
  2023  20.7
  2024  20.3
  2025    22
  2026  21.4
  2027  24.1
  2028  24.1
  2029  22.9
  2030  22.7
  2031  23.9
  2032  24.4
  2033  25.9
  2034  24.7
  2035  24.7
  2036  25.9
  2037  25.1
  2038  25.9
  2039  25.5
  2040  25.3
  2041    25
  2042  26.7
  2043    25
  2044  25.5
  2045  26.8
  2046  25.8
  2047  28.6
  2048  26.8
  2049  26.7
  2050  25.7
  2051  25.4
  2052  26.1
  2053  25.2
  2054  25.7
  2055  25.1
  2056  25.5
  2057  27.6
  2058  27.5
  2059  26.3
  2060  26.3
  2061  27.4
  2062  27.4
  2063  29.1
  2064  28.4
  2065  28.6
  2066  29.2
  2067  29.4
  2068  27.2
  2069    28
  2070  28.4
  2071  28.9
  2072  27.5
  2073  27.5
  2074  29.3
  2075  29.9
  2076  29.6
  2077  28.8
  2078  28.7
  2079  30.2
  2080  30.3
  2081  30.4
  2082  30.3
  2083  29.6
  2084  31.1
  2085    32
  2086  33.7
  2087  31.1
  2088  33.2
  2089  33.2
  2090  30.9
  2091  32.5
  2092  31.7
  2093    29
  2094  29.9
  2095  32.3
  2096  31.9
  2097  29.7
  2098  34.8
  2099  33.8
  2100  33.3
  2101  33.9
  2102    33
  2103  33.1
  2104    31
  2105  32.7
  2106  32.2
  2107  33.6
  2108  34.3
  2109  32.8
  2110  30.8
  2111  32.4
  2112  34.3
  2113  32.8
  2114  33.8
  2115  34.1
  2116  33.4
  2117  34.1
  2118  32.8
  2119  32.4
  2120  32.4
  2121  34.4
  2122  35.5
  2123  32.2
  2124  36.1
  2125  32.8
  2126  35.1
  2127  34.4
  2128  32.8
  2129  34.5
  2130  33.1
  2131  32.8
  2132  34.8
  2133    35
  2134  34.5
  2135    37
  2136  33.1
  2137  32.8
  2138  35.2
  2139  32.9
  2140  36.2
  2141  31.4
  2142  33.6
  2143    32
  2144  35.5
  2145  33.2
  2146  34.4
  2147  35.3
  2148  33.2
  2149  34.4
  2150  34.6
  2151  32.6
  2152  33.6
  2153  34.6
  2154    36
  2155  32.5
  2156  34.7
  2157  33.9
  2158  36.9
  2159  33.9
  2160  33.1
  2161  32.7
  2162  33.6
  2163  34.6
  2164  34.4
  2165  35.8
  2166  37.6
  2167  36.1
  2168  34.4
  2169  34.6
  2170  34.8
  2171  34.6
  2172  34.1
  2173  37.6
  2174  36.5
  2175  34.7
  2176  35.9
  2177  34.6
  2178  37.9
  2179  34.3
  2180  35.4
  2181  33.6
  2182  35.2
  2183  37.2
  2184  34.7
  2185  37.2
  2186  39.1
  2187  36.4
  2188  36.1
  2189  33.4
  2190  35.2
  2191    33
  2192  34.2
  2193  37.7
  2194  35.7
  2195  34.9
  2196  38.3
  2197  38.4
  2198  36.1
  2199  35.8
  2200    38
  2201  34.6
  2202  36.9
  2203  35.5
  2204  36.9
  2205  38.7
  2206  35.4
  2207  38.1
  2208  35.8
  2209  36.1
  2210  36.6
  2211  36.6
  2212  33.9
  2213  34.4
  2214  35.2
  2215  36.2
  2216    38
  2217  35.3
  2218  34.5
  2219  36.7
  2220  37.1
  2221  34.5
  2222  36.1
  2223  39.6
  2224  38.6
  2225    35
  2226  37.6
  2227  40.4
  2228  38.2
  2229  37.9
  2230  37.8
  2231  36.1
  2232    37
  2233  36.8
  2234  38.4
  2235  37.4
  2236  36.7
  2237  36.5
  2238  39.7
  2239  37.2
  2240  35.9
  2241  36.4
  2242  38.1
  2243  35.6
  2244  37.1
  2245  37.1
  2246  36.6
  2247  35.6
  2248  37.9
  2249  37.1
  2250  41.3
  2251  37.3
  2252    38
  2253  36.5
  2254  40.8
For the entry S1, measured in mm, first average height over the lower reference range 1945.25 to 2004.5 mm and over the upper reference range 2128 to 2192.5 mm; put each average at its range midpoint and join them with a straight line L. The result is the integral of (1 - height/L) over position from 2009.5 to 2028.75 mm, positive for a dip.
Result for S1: 5.6 mm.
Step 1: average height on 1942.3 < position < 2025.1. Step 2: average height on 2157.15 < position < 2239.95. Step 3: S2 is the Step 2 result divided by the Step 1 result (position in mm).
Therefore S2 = 1.63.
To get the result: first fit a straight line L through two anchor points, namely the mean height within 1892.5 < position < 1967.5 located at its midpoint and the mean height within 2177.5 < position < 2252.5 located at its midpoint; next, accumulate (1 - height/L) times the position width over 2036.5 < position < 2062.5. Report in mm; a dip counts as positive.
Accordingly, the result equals 3.3 mm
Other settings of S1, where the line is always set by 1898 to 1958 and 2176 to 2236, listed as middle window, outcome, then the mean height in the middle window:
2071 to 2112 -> 0.4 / 31.4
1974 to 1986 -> 1.6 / 23.4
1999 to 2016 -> 6.7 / 17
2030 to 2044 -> 2.0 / 25.1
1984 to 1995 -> 2.4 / 21.4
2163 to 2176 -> -0.2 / 35.4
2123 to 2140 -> -0.4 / 34.2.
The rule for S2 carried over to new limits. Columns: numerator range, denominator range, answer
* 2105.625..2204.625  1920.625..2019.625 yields 1.52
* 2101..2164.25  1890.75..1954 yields 1.36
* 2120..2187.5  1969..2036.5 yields 1.65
